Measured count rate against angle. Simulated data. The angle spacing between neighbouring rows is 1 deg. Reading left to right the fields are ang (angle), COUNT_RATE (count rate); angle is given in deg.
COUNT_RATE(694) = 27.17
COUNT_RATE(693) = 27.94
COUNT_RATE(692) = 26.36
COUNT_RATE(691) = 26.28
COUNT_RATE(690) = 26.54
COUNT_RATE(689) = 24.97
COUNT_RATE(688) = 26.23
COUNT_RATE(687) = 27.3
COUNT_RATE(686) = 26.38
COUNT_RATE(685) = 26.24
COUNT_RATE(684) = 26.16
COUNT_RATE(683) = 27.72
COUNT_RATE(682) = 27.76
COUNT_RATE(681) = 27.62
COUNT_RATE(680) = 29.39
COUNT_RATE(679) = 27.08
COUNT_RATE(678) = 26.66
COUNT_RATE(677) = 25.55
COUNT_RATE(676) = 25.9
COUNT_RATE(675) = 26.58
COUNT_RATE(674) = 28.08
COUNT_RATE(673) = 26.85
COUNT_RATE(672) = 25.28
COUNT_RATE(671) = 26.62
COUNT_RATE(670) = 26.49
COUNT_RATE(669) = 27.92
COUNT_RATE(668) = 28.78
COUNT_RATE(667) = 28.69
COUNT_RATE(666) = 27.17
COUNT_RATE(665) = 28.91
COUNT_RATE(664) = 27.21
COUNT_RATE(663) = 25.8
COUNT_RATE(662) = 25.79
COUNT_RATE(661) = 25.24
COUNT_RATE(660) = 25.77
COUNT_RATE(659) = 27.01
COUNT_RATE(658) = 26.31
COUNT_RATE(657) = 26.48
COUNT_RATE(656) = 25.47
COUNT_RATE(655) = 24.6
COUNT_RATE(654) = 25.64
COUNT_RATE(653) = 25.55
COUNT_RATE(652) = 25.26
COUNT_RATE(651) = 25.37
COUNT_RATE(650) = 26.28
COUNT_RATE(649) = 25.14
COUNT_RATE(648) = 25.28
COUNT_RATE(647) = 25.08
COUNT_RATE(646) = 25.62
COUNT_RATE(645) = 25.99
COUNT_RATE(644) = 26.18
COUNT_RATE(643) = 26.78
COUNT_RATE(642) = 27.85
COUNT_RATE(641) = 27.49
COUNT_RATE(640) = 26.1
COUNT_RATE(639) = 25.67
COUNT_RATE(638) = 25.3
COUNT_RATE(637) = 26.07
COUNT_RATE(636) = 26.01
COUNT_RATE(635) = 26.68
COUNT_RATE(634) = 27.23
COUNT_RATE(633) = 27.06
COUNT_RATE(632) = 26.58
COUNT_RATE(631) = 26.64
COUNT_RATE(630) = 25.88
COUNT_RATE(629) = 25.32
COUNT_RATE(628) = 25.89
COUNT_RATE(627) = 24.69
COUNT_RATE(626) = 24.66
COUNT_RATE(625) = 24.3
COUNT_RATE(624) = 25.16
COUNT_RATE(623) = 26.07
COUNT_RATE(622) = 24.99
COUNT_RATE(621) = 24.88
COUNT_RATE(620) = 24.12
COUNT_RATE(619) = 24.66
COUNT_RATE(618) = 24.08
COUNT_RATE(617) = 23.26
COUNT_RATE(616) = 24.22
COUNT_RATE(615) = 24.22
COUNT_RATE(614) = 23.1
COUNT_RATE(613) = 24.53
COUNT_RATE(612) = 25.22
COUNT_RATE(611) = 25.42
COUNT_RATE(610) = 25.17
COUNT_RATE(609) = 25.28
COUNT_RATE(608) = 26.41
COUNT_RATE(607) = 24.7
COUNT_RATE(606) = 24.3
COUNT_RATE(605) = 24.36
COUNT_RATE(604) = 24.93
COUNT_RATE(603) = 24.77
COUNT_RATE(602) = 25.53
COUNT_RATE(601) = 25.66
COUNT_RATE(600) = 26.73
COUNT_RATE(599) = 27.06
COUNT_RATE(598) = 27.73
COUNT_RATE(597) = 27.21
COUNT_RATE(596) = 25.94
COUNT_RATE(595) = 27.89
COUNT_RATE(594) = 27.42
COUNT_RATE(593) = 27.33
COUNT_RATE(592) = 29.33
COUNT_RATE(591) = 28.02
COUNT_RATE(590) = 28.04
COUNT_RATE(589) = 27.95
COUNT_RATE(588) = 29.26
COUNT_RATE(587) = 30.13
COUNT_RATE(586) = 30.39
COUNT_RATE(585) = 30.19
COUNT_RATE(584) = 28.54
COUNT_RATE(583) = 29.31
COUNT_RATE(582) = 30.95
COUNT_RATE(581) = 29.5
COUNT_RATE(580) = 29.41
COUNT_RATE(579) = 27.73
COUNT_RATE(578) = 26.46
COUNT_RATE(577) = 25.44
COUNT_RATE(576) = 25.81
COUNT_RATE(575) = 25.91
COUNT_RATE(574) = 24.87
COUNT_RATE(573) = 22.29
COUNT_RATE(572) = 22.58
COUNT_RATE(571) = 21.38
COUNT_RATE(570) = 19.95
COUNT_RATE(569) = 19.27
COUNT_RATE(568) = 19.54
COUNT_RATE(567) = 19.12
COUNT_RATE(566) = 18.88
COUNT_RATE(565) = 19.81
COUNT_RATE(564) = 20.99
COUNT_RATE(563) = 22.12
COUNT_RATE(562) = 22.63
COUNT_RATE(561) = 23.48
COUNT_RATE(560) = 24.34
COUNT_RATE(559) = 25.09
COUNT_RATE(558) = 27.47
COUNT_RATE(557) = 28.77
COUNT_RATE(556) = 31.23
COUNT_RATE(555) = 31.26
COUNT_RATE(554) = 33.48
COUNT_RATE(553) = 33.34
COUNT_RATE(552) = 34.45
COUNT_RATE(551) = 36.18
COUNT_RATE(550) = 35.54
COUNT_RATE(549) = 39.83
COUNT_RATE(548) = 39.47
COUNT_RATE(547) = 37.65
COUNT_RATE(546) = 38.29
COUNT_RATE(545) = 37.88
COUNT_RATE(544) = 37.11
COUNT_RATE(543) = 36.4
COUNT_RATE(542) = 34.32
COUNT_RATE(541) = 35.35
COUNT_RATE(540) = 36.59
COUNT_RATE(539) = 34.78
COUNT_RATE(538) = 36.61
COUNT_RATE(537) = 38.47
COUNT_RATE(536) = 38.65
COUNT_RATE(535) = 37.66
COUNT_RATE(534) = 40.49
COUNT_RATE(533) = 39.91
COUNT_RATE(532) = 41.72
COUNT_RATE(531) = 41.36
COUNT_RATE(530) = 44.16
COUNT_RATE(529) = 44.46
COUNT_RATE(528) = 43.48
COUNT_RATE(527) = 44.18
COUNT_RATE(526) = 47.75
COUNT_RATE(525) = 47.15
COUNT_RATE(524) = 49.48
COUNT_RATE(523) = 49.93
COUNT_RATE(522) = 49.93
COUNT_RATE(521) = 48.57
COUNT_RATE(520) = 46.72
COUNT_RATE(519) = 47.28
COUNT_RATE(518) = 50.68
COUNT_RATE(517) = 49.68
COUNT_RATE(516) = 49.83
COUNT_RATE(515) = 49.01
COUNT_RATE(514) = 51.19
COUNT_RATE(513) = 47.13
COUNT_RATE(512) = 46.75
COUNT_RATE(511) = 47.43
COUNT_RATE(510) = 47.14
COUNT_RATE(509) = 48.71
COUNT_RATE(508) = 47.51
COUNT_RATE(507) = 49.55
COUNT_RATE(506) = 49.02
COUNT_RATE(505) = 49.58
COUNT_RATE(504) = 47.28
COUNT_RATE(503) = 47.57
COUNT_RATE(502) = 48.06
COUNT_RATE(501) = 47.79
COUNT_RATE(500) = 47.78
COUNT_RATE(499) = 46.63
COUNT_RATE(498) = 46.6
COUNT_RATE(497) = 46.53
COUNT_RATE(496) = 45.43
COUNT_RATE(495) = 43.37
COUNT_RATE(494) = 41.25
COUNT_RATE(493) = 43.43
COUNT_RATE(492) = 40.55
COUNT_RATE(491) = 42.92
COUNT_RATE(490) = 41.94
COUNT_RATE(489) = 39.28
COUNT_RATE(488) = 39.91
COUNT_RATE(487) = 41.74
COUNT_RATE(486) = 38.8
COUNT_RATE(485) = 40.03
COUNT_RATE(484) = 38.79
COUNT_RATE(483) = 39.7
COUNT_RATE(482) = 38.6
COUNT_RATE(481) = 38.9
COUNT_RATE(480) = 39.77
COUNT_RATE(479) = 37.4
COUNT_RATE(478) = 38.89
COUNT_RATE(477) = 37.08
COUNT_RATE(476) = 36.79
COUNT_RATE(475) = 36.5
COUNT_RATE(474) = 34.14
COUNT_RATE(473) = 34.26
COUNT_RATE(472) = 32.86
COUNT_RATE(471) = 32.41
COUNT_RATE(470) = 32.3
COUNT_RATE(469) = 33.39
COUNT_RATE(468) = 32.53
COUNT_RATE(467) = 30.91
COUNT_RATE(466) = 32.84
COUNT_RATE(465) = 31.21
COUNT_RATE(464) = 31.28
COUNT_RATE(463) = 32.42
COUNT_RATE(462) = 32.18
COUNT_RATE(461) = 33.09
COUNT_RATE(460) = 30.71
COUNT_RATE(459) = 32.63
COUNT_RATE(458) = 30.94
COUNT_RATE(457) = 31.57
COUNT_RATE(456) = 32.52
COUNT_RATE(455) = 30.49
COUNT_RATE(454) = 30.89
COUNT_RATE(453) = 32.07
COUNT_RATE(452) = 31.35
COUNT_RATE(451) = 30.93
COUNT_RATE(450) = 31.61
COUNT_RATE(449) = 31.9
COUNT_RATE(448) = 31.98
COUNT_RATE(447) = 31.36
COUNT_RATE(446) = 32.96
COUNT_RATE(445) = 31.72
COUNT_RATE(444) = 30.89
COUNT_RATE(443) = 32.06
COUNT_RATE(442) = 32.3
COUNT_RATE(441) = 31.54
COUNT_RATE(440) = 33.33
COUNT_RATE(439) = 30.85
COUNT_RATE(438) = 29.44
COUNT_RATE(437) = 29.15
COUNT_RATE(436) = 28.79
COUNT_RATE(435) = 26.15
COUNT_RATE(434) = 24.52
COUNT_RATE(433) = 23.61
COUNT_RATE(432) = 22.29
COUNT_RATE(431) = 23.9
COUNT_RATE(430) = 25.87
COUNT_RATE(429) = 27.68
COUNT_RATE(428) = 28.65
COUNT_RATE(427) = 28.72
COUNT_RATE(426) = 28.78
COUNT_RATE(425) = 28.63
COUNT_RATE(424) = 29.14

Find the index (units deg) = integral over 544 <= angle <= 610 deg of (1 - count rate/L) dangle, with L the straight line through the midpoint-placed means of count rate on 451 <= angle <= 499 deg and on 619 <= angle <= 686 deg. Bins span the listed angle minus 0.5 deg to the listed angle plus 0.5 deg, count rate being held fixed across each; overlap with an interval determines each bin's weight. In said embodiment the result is 6.7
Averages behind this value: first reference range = 36.5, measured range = 27.5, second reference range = 26.3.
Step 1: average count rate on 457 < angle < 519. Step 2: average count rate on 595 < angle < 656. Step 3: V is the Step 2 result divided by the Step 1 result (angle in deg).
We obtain 0.63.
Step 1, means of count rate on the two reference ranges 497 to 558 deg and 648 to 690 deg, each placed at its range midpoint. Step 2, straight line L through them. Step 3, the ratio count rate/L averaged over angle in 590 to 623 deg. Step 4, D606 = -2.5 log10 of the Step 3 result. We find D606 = 0.30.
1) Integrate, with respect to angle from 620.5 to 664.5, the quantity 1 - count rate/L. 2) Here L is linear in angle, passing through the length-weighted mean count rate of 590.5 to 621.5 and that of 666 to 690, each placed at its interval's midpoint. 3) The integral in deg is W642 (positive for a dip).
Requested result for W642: 0.7 deg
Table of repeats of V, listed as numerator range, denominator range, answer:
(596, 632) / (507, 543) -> 0.57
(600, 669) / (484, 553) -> 0.59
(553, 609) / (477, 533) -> 0.58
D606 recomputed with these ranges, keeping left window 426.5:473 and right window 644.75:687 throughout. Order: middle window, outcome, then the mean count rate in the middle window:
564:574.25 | 0.34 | 20.7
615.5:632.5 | 0.09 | 25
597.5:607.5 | 0.09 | 25.6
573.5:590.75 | -0.01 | 28.2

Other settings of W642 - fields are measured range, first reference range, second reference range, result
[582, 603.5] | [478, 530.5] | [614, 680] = 3.5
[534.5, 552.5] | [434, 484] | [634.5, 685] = -4.1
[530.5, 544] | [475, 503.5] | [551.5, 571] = -3.2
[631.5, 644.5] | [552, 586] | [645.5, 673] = -0.2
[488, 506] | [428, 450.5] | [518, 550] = -4.0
